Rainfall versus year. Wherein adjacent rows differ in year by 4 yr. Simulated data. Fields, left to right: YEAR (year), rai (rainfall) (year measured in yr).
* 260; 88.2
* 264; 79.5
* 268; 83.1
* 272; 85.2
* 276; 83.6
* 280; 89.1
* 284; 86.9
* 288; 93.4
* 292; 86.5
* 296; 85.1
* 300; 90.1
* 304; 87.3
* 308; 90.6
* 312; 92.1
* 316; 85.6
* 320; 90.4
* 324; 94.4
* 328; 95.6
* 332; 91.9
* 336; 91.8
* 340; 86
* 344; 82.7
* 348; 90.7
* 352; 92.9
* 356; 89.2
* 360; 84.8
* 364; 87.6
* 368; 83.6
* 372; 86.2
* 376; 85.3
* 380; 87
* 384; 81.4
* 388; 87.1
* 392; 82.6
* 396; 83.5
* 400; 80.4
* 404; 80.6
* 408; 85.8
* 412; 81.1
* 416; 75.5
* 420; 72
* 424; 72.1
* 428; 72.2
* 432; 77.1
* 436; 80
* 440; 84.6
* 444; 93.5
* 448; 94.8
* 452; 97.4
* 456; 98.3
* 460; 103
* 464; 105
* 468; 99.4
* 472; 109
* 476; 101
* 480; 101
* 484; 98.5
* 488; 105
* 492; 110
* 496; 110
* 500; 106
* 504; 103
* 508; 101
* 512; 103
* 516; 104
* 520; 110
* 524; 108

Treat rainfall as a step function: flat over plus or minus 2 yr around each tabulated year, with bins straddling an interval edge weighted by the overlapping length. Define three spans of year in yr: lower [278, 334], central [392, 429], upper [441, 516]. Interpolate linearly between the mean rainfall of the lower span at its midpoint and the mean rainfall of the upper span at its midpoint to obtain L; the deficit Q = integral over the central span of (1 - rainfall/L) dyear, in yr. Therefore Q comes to 7.1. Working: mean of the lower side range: 89.9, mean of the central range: 78.5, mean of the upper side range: 102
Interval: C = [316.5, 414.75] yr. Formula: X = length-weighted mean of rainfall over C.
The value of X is 86.7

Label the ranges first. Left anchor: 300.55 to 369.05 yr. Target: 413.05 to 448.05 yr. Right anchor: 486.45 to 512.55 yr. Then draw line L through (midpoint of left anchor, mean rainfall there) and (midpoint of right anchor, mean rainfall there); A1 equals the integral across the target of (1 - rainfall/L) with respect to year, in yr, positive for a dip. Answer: 6.9 yr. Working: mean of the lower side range 89.3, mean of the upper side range 106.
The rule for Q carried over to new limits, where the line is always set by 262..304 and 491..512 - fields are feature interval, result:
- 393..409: 2.37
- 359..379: 1.76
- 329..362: 1.01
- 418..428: 2.69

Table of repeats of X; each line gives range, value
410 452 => 81.1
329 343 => 89.8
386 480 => 87.9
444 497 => 102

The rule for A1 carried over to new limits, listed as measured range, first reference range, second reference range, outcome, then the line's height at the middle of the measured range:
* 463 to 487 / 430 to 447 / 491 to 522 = -1.6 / 95.9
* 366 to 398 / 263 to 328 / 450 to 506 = 3.6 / 95.3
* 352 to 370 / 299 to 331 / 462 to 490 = 1.4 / 94.2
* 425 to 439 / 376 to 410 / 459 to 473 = 2.6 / 94.4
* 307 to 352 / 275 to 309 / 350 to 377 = -1.4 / 87.6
